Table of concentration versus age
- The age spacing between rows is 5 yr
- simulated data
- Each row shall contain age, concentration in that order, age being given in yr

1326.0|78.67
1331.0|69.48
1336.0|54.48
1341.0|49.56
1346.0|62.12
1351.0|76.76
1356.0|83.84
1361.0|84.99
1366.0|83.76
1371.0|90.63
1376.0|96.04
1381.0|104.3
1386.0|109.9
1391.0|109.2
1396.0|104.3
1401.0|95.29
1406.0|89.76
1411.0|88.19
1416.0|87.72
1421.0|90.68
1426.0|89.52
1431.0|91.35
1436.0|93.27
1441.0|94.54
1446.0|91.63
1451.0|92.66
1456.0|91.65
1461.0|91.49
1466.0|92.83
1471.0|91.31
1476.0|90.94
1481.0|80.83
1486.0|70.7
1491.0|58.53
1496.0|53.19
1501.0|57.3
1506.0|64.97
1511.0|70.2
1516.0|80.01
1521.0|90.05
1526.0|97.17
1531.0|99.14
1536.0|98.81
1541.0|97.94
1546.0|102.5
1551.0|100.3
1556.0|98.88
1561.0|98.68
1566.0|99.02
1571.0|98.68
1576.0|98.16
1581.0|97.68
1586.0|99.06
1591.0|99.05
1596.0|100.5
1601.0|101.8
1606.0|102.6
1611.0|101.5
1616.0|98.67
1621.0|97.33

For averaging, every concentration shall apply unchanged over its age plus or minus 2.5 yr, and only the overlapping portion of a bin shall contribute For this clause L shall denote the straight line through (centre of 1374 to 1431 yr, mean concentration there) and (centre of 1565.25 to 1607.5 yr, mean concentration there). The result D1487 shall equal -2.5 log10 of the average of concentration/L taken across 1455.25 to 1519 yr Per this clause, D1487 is 0.27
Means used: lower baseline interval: 96.6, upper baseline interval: 99.6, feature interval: 76.1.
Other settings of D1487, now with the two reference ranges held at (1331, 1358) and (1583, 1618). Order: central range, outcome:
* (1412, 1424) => -0.18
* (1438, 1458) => -0.17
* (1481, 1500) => 0.33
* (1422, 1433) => -0.18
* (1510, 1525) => 0.08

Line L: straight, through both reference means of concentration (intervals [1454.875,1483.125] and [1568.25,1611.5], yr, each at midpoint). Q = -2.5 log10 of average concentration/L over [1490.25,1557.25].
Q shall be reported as 0.13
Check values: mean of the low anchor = 89.9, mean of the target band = 83.9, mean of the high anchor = 99.8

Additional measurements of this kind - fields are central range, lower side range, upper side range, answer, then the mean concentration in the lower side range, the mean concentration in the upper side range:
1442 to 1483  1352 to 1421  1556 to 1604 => 0.06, 93.9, 99.2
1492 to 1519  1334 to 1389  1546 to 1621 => 0.39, 82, 99.6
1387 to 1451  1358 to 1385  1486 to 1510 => -0.17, 92.8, 60.5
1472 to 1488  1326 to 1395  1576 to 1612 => 0.12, 83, 100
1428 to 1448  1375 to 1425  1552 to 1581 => 0.06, 97.3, 98.7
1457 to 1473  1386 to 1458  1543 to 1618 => 0.04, 94.1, 99.8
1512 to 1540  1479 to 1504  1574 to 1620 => -0.21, 63.8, 99.8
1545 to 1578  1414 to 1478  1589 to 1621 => -0.01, 91.5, 100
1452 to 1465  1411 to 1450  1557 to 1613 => 0.01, 91.1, 99.7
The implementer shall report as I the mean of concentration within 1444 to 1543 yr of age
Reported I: 82.9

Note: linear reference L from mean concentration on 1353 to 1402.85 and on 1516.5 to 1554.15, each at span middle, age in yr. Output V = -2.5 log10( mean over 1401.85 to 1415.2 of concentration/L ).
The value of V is 0.08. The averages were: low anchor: 96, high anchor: 97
